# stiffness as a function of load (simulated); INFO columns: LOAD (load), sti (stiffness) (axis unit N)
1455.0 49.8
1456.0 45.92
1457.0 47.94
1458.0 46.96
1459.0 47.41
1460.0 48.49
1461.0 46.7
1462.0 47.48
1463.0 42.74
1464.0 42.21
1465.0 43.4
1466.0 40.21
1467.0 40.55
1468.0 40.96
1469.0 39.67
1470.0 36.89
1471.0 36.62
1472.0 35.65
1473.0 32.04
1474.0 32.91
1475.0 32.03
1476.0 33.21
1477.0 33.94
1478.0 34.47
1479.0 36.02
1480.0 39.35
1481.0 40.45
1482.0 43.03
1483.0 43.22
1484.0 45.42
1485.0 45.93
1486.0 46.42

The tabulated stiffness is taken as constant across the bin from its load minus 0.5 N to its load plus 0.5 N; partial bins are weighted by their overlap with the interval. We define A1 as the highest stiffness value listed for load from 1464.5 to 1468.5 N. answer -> 43.4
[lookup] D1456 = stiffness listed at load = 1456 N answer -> 45.92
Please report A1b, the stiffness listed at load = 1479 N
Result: 36.02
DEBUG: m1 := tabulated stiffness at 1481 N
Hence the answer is 40.45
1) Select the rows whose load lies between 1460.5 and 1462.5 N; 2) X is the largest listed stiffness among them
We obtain 47.48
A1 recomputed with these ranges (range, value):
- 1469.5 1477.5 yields 36.89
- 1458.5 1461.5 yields 48.49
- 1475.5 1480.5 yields 39.35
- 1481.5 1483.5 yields 43.22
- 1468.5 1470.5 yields 39.67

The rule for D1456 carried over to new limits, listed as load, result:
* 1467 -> 40.55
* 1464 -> 42.21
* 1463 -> 42.74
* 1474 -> 32.91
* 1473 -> 32.04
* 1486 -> 46.42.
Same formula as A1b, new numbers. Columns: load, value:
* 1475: 32.03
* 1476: 33.21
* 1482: 43.03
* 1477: 33.94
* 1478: 34.47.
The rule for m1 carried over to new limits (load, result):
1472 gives 35.65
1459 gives 47.41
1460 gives 48.49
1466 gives 40.21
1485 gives 45.93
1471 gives 36.62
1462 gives 47.48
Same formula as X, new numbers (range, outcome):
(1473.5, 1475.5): 32.91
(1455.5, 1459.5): 47.94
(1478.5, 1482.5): 43.03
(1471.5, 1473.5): 35.65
